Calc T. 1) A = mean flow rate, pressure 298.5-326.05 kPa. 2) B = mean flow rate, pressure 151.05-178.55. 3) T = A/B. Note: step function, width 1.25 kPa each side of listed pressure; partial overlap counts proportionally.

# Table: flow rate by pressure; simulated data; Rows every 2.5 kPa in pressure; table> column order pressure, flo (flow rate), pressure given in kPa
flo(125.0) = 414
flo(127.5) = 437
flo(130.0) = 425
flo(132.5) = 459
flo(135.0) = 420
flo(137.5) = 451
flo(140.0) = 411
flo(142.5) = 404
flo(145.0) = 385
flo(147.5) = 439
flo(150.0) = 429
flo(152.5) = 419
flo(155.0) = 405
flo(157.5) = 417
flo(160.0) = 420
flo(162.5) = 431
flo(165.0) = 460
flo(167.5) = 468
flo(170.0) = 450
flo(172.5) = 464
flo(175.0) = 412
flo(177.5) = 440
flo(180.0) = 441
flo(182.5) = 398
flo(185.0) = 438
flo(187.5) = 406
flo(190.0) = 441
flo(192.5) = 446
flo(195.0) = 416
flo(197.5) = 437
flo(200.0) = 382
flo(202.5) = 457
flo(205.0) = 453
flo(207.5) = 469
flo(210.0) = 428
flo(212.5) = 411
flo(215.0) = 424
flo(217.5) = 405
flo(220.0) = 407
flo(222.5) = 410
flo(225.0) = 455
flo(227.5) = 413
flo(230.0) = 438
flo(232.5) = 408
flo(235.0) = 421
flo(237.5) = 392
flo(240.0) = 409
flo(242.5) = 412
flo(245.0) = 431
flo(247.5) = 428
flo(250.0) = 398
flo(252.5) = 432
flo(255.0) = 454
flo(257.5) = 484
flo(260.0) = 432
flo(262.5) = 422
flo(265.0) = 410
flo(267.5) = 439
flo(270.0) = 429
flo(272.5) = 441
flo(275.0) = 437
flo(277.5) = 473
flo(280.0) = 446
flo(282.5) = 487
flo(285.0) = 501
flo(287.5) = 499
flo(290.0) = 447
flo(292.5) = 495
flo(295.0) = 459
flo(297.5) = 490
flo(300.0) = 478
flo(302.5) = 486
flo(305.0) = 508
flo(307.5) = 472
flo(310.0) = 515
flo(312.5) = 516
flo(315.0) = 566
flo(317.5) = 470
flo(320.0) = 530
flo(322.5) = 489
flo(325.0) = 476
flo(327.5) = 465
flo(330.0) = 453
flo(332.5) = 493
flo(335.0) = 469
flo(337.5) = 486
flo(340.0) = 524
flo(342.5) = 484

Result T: 1.15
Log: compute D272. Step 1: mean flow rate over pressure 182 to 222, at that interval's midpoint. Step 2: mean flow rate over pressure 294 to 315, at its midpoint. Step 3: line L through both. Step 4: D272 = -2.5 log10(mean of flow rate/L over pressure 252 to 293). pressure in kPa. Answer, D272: 0.05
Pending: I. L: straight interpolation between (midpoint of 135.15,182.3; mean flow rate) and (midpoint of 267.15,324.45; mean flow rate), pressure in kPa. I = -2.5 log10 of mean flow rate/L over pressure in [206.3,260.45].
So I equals 0.08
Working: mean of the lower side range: 429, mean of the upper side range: 482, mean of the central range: 425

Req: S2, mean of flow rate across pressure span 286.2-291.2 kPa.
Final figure 474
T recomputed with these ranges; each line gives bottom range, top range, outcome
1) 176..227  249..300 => 1.06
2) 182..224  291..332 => 1.15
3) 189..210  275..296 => 1.08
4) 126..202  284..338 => 1.14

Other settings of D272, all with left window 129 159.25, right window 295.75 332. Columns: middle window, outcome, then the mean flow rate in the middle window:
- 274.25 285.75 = 0.02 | 469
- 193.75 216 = 0.04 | 431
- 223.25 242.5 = 0.10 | 419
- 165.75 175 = -0.05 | 454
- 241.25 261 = 0.08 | 434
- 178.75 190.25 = 0.04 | 423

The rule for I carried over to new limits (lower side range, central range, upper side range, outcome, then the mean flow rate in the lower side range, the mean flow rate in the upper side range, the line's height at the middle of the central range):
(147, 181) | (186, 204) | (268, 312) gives 0.045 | 435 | 474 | 445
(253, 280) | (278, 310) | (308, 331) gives -0.025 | 442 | 497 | 471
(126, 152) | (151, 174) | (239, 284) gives -0.022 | 426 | 437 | 428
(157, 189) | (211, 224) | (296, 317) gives 0.111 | 435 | 502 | 457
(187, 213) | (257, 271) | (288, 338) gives 0.074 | 433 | 488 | 464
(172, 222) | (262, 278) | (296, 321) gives 0.100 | 428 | 502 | 477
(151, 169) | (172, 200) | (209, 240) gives -0.005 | 432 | 417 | 426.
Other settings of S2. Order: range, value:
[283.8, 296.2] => 480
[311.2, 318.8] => 517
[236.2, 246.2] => 411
